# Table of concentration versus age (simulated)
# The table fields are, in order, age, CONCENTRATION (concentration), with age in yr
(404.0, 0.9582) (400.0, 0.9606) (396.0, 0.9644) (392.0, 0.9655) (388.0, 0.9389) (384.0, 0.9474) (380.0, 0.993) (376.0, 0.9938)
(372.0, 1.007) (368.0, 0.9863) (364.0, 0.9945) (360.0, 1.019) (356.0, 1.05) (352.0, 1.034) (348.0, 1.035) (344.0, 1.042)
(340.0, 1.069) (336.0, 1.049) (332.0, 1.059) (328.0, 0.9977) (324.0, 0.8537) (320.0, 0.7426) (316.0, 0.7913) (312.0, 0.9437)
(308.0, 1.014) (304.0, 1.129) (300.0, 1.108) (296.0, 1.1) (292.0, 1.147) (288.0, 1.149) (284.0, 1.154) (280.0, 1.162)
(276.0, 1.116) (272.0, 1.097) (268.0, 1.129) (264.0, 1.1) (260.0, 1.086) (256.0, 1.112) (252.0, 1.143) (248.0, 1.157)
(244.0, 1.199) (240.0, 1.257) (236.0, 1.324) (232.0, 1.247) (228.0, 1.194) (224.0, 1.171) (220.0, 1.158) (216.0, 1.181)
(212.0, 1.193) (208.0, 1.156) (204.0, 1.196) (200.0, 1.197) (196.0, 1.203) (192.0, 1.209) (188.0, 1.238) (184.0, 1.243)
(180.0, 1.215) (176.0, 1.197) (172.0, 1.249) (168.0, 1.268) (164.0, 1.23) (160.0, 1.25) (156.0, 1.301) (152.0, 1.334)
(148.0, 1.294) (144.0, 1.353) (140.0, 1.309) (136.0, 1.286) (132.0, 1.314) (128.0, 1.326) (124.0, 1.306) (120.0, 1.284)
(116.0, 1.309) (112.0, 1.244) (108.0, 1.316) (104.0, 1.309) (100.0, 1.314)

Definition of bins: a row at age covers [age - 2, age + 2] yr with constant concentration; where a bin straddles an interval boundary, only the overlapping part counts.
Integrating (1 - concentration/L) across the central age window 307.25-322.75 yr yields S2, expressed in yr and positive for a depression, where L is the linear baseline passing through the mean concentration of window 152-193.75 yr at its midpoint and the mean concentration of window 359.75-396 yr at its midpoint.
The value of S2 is 2.9 yr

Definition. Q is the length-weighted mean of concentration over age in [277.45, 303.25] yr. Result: 1.14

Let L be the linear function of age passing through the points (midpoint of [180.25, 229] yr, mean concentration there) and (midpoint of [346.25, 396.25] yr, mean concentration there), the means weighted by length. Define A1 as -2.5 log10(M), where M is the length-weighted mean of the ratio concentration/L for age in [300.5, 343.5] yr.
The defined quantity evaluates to 0.087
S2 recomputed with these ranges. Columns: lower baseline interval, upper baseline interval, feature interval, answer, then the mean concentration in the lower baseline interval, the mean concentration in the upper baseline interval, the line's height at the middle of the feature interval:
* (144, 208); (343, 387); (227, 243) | -1.2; 1.24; 1.01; 1.17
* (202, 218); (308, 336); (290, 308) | -2.6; 1.18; 0.917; 0.971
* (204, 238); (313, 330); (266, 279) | -1.2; 1.2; 0.852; 1.02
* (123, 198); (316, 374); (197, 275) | -1.3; 1.27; 0.989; 1.15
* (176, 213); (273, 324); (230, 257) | -1.9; 1.21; 1.04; 1.13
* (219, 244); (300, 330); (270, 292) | -1.7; 1.23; 0.937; 1.05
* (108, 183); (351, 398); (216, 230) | 0.1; 1.28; 0.99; 1.18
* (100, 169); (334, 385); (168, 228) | 0.8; 1.3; 1.02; 1.22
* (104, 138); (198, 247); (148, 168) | -0.2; 1.3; 1.21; 1.26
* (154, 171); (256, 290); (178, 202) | 0.2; 1.26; 1.12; 1.23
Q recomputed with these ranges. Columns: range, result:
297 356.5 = 0.995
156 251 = 1.22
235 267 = 1.17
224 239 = 1.24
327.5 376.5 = 1.03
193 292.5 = 1.17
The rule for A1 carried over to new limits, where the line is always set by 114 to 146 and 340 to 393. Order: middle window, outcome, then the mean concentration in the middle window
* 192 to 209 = 0.024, 1.19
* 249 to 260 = 0.025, 1.12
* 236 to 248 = -0.060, 1.23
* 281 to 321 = 0.053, 1.04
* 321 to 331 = 0.149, 0.921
